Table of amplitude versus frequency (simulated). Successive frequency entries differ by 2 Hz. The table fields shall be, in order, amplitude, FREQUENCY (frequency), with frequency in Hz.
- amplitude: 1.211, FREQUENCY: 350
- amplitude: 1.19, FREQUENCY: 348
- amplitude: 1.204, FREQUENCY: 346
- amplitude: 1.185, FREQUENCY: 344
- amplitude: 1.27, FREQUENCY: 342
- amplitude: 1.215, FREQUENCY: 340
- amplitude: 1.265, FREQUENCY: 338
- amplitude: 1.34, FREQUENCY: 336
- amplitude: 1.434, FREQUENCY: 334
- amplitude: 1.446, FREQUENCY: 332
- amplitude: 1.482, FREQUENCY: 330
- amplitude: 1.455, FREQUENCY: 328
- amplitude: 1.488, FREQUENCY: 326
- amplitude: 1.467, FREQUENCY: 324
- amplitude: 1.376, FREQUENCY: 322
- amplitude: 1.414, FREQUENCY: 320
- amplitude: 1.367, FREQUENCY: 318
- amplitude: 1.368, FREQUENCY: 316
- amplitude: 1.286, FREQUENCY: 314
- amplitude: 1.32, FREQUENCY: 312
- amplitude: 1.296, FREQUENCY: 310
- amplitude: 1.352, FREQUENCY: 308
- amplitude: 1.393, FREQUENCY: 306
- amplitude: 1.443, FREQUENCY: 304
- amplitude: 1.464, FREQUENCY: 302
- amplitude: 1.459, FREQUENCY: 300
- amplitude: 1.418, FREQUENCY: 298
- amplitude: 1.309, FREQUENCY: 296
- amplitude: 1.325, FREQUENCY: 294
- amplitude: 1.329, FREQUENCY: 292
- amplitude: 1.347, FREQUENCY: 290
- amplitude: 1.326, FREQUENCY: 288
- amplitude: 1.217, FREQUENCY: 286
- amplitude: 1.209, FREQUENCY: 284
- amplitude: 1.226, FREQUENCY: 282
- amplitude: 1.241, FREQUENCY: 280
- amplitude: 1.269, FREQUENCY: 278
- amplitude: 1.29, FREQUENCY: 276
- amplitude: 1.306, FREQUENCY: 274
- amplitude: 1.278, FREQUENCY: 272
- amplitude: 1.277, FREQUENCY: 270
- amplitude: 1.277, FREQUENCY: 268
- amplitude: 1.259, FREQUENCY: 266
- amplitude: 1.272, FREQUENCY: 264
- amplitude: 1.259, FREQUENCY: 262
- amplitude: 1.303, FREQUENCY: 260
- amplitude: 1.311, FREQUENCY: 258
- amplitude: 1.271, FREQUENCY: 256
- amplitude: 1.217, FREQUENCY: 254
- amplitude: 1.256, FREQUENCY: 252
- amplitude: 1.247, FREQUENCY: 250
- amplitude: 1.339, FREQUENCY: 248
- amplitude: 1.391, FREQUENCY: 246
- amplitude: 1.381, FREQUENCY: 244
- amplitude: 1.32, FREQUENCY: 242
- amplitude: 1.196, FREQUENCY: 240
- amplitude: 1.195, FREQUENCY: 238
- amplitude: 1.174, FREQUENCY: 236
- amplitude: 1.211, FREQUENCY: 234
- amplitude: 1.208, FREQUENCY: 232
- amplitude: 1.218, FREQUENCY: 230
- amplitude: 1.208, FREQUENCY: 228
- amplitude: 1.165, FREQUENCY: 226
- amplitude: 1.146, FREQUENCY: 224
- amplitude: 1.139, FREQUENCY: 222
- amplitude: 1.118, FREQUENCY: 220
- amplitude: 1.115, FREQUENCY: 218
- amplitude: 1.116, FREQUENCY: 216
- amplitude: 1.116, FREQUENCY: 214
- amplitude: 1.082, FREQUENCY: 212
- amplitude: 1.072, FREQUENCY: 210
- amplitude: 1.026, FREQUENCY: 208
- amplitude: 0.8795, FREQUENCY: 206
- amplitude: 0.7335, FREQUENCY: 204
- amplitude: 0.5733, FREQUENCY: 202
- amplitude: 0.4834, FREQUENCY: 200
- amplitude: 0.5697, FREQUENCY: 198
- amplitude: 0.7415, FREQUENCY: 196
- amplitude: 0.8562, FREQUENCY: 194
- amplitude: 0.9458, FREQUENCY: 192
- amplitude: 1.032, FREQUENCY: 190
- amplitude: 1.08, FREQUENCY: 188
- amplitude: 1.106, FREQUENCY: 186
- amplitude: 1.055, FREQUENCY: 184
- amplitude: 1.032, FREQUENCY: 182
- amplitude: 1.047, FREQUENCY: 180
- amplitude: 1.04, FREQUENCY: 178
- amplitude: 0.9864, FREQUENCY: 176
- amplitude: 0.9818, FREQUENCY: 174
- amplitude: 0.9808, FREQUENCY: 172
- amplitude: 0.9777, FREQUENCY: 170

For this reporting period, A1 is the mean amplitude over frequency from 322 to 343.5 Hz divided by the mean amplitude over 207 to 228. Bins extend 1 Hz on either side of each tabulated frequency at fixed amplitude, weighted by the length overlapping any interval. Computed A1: 1.2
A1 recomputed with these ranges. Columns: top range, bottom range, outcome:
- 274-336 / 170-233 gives 1.37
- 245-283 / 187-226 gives 1.35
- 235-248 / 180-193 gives 1.23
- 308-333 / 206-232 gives 1.25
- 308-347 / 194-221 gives 1.51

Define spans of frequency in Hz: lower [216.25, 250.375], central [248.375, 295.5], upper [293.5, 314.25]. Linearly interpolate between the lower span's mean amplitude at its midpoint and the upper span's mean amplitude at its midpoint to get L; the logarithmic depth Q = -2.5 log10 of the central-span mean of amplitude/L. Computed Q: 0.02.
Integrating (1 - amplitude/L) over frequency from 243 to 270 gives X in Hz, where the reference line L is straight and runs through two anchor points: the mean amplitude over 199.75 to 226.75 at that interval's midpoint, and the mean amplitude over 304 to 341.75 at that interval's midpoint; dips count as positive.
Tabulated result -3.5 Hz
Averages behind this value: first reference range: 0.995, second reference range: 1.38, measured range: 1.29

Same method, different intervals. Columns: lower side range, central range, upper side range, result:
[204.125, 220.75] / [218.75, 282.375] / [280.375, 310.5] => -3.7 Hz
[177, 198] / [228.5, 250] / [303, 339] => -2.4 Hz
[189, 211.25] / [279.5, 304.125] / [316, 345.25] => -2.5 Hz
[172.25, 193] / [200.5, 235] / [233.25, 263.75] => 3.1 Hz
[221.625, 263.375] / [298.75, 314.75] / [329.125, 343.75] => -0.8 Hz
